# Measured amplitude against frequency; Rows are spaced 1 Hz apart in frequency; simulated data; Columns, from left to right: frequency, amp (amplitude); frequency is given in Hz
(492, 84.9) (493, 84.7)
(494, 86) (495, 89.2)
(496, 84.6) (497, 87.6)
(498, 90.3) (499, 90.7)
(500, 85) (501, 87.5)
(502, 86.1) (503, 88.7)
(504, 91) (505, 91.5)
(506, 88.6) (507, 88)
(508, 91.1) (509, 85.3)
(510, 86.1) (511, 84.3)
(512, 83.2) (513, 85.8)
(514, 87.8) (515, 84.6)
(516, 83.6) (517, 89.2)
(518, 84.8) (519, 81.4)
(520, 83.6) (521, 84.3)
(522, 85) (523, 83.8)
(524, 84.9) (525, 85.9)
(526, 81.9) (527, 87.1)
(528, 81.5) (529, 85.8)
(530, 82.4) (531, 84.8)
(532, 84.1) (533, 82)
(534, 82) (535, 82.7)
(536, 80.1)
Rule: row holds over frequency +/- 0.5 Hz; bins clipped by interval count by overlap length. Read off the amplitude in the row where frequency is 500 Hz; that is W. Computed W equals 85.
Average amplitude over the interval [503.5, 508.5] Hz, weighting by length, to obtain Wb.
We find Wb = 90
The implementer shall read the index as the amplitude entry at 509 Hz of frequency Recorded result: 85.3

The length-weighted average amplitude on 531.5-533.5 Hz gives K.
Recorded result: 83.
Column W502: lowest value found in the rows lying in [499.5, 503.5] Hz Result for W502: 85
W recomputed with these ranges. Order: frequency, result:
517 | 89.2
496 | 84.6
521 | 84.3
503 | 88.7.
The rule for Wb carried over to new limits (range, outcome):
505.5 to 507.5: 88.3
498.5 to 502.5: 87.3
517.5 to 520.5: 83.3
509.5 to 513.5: 84.8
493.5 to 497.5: 86.8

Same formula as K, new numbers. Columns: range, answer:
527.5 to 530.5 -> 83.2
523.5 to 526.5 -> 84.2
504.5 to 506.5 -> 90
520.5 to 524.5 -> 84.5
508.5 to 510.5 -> 85.7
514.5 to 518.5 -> 85.6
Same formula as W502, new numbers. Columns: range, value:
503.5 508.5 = 88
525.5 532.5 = 81.5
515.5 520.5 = 81.4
